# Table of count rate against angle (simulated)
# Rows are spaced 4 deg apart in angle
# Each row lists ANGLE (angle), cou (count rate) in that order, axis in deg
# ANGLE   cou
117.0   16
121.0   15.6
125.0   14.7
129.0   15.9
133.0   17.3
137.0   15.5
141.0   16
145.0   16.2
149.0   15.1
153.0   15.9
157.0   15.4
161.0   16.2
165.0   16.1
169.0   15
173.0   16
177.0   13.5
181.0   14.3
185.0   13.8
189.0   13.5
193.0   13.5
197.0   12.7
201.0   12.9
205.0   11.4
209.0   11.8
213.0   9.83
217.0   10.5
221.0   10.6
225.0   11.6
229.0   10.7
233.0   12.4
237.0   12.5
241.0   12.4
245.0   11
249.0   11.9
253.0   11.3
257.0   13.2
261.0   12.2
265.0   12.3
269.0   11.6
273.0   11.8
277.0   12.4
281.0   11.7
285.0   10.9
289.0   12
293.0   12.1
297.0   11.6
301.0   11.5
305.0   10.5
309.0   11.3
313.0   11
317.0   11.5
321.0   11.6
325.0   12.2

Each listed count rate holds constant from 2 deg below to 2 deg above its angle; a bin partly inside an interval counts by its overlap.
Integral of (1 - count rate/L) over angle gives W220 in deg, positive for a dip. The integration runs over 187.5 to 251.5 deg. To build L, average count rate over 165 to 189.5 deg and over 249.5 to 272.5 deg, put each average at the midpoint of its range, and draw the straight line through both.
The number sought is 7.2 deg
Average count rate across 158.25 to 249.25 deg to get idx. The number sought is 12.8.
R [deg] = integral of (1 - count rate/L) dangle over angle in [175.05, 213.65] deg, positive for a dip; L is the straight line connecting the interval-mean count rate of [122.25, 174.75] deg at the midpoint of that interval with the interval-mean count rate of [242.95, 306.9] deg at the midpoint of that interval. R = 4.1 deg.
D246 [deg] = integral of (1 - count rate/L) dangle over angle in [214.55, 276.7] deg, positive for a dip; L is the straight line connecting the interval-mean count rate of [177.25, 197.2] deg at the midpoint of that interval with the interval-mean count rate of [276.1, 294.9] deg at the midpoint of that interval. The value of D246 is 3.9 deg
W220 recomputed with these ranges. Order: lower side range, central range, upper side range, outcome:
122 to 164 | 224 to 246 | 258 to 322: 2.3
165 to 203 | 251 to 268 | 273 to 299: 0.2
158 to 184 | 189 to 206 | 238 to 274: 1.6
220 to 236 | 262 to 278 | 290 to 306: -0.7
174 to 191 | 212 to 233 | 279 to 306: 3.5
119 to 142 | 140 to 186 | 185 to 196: -2.4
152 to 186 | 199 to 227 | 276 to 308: 5.3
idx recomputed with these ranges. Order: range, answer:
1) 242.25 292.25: 11.9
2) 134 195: 15.1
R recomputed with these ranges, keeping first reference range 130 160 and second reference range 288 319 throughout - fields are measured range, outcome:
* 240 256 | 1.6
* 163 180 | 0.1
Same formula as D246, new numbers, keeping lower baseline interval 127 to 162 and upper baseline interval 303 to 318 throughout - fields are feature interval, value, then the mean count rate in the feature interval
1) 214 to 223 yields 2.2 deg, 10.5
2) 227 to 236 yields 1.2 deg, 11.7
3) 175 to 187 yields 0.8 deg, 13.9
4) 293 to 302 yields -0.2 deg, 11.7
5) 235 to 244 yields 0.6 deg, 12.3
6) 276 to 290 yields 0.2 deg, 11.7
